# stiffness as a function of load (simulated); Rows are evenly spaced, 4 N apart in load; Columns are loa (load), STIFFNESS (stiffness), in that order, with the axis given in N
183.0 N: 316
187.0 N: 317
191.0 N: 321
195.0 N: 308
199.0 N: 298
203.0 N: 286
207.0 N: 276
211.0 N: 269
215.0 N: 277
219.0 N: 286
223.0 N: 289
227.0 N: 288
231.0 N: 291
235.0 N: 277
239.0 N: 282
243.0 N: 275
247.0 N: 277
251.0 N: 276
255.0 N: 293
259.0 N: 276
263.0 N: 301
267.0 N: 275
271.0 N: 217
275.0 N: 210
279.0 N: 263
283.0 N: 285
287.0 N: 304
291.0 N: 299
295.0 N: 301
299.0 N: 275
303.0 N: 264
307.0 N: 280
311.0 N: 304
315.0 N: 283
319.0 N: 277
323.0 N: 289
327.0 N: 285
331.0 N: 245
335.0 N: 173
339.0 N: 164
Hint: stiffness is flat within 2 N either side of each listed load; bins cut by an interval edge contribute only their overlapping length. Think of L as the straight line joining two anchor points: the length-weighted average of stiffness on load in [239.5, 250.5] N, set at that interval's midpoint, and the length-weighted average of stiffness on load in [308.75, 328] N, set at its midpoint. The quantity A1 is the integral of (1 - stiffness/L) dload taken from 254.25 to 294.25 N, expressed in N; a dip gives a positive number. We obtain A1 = 1.22 N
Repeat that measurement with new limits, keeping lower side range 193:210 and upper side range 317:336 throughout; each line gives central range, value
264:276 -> 1.4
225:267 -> -0.6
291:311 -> -1.5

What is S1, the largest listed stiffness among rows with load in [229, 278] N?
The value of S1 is 301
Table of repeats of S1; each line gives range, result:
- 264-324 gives 304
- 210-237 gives 291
